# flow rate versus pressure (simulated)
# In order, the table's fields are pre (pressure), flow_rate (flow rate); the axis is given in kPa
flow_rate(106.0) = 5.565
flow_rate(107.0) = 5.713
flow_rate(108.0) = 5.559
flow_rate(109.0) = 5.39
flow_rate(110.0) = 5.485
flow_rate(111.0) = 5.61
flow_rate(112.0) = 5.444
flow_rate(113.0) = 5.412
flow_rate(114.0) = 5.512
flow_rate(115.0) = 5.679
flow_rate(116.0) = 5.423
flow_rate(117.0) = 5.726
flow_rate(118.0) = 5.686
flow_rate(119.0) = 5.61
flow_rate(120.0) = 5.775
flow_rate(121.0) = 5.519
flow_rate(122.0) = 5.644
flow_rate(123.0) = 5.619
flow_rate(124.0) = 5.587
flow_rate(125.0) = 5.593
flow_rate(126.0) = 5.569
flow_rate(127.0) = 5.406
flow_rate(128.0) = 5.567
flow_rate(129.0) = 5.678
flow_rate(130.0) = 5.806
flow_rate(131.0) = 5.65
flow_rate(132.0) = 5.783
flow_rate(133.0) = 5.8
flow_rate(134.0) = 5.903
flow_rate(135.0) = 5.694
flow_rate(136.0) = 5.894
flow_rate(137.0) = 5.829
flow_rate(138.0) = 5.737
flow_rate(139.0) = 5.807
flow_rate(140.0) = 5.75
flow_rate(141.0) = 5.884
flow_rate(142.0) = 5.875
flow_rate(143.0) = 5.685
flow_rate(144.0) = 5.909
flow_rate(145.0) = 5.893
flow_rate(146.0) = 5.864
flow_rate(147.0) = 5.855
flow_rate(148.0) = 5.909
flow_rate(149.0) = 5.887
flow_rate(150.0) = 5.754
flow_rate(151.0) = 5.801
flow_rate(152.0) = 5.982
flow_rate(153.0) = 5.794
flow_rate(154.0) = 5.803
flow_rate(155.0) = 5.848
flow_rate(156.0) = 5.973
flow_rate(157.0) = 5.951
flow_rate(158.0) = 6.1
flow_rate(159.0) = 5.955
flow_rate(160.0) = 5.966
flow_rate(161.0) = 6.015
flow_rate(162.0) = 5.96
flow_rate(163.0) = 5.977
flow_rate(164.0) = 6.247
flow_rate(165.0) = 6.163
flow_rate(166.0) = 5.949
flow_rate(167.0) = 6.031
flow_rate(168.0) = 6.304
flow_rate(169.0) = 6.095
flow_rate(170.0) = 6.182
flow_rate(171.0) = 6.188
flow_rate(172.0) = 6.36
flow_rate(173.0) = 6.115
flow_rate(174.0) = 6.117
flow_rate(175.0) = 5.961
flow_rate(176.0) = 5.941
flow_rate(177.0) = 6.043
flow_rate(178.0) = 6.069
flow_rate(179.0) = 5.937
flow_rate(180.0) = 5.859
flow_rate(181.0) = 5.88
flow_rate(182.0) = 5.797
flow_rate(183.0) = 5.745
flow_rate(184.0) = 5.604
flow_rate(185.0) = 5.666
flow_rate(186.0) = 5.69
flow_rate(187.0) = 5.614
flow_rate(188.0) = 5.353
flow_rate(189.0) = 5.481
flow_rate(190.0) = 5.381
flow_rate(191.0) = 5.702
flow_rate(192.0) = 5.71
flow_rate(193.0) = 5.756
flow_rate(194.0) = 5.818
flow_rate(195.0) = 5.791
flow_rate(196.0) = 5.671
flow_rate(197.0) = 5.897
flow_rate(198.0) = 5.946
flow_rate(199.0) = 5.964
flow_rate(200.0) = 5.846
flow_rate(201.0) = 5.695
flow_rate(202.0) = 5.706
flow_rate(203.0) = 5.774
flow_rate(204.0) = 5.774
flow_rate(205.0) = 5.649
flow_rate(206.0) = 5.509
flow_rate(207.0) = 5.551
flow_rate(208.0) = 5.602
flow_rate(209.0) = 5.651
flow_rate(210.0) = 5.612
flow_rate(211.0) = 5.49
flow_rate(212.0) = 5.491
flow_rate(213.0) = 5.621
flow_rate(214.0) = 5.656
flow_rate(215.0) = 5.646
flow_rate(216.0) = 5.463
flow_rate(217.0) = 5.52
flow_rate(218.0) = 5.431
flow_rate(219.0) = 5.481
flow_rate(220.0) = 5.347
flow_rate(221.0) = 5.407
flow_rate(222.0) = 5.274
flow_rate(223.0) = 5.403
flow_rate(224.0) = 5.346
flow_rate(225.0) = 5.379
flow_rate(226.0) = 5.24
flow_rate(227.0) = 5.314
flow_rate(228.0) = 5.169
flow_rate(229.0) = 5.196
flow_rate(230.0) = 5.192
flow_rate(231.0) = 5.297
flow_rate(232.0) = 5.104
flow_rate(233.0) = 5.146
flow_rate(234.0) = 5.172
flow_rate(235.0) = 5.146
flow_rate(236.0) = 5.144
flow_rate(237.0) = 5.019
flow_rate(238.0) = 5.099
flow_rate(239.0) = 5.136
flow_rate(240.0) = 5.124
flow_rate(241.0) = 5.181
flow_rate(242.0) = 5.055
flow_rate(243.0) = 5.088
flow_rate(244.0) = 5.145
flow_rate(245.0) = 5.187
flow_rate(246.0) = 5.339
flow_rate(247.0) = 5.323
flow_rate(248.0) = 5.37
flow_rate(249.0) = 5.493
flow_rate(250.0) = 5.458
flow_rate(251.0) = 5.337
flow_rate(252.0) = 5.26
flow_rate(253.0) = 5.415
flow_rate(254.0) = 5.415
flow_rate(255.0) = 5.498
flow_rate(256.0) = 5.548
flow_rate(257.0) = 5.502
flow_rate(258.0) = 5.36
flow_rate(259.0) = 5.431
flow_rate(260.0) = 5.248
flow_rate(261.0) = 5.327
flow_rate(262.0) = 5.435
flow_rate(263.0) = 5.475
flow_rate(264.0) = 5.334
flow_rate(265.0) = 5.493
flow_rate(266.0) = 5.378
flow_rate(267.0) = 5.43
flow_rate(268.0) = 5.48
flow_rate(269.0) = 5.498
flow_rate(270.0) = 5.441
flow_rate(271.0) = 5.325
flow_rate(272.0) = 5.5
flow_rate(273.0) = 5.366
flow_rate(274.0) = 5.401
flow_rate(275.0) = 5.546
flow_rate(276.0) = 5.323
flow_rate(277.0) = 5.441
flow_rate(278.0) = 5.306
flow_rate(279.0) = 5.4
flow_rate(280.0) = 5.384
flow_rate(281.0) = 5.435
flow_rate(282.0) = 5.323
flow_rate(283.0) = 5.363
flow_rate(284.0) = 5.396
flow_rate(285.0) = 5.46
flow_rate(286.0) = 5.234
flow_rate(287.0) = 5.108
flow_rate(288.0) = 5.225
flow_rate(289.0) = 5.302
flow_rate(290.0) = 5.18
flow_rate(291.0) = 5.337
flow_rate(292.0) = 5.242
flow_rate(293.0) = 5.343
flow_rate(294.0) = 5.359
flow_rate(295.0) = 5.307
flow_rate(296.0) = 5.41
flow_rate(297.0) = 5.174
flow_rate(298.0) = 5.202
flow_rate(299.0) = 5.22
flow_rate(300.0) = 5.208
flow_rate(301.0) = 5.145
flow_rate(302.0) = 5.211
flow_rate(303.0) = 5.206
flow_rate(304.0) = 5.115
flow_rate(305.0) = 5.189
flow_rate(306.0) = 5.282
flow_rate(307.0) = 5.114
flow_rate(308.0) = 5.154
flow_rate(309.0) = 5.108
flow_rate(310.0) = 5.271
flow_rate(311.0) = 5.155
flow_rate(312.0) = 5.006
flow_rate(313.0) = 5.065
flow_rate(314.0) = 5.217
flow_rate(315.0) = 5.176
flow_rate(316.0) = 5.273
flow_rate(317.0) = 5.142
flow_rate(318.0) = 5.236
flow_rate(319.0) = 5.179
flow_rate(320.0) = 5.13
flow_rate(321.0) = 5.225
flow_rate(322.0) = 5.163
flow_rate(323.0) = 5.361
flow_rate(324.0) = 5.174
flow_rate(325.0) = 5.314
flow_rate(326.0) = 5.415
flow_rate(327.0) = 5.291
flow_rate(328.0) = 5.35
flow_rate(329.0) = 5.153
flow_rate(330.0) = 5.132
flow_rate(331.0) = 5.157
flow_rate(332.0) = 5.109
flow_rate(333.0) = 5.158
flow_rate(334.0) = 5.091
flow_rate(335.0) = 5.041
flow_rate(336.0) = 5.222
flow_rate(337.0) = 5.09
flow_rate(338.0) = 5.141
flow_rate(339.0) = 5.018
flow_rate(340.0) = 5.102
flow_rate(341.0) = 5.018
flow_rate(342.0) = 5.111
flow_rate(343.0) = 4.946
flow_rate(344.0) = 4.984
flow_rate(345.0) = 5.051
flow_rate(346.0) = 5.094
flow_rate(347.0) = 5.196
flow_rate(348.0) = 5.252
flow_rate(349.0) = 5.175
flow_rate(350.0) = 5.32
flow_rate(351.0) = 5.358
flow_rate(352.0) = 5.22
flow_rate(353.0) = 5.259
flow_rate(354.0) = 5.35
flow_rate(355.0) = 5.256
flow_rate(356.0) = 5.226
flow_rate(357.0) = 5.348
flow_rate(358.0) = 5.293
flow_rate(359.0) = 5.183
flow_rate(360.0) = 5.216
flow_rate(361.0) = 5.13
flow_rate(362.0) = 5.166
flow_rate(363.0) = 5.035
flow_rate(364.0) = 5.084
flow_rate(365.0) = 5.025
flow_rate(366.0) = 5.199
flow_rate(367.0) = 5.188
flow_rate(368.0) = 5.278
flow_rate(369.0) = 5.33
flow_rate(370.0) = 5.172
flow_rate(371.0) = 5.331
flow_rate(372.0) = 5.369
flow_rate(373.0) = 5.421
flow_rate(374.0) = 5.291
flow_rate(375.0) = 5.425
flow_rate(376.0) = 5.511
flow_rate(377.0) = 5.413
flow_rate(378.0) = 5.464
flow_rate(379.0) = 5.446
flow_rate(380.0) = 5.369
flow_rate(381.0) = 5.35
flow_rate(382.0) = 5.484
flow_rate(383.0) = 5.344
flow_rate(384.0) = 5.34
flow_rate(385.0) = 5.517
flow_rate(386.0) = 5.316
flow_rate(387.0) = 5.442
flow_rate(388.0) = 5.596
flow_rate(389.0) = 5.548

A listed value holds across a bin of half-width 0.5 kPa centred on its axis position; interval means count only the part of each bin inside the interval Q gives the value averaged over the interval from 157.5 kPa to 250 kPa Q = 5.62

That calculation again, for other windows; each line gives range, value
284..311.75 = 5.23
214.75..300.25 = 5.32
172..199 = 5.8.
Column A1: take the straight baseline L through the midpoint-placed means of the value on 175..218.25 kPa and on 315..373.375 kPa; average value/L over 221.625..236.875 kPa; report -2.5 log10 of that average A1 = 0.07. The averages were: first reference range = 5.7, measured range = 5.23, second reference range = 5.19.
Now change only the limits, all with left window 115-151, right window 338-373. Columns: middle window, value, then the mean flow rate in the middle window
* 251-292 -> 0.002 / 5.38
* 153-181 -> -0.072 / 6.03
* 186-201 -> -0.024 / 5.71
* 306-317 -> 0.028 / 5.16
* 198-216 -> -0.022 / 5.66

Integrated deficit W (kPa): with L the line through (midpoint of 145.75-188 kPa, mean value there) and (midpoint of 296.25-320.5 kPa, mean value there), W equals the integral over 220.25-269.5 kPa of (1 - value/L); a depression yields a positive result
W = 1.9 kPa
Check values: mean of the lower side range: 5.94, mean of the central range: 5.3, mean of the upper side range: 5.18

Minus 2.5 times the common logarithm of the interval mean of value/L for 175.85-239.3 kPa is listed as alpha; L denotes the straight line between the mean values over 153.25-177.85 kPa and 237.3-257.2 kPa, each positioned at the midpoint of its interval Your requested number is 0.02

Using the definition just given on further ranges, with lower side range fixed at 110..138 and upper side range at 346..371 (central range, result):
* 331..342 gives 0.03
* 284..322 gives 0.02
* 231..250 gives 0.05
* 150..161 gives -0.06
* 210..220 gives -0.01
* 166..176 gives -0.11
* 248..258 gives 0.00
